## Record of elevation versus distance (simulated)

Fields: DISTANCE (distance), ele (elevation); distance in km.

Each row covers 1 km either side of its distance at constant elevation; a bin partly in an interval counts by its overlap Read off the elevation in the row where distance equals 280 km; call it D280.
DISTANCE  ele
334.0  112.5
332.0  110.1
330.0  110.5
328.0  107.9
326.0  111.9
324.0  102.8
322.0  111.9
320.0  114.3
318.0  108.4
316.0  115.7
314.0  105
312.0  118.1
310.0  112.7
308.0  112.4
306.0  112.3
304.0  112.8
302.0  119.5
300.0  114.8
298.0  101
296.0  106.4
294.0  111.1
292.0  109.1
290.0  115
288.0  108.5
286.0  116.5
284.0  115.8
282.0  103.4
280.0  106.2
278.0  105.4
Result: 106.2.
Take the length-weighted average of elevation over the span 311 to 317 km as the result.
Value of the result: 113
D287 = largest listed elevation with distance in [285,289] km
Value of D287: 116.5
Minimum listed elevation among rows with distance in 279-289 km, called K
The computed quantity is 103.4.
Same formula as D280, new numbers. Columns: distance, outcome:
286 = 116.5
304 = 112.8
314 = 105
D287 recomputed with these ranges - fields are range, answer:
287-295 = 115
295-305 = 119.5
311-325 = 118.1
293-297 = 111.1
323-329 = 111.9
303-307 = 112.8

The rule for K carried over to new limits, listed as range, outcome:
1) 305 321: 105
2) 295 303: 101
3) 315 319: 108.4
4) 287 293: 108.5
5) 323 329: 102.8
